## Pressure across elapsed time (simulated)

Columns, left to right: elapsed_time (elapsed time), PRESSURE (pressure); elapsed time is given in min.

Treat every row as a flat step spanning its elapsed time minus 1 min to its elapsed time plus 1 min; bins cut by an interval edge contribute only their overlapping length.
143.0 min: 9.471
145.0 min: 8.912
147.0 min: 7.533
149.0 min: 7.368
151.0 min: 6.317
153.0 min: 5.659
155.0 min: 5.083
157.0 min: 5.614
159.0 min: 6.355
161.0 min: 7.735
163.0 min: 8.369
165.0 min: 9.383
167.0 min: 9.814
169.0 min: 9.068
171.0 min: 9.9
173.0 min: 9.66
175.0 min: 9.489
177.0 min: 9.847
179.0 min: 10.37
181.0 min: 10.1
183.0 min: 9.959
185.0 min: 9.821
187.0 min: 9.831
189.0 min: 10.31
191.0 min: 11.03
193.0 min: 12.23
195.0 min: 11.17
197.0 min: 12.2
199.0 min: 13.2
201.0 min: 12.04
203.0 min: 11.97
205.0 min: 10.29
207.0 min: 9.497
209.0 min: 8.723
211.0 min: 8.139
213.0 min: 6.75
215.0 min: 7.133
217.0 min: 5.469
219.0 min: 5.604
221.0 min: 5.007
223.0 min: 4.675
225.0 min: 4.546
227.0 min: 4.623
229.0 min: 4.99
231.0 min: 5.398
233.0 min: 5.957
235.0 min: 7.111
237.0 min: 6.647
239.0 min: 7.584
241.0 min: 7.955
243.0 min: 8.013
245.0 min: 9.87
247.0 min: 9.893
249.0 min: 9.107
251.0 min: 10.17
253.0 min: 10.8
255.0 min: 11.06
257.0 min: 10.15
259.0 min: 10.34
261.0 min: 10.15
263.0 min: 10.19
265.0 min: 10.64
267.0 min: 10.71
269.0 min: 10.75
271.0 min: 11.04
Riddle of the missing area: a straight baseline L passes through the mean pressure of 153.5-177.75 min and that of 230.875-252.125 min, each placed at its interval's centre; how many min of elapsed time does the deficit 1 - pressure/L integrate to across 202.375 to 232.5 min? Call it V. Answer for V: 5.12 min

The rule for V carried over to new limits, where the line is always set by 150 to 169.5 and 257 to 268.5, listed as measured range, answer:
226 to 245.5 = 5.8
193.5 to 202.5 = -3.9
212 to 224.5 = 4.6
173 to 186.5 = -3.4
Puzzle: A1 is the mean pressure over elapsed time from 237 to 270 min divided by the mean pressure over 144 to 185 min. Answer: 1.2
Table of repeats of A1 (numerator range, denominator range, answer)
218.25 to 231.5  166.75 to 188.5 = 0.50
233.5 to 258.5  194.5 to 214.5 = 0.87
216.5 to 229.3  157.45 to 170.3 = 0.59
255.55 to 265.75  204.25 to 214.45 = 1.20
